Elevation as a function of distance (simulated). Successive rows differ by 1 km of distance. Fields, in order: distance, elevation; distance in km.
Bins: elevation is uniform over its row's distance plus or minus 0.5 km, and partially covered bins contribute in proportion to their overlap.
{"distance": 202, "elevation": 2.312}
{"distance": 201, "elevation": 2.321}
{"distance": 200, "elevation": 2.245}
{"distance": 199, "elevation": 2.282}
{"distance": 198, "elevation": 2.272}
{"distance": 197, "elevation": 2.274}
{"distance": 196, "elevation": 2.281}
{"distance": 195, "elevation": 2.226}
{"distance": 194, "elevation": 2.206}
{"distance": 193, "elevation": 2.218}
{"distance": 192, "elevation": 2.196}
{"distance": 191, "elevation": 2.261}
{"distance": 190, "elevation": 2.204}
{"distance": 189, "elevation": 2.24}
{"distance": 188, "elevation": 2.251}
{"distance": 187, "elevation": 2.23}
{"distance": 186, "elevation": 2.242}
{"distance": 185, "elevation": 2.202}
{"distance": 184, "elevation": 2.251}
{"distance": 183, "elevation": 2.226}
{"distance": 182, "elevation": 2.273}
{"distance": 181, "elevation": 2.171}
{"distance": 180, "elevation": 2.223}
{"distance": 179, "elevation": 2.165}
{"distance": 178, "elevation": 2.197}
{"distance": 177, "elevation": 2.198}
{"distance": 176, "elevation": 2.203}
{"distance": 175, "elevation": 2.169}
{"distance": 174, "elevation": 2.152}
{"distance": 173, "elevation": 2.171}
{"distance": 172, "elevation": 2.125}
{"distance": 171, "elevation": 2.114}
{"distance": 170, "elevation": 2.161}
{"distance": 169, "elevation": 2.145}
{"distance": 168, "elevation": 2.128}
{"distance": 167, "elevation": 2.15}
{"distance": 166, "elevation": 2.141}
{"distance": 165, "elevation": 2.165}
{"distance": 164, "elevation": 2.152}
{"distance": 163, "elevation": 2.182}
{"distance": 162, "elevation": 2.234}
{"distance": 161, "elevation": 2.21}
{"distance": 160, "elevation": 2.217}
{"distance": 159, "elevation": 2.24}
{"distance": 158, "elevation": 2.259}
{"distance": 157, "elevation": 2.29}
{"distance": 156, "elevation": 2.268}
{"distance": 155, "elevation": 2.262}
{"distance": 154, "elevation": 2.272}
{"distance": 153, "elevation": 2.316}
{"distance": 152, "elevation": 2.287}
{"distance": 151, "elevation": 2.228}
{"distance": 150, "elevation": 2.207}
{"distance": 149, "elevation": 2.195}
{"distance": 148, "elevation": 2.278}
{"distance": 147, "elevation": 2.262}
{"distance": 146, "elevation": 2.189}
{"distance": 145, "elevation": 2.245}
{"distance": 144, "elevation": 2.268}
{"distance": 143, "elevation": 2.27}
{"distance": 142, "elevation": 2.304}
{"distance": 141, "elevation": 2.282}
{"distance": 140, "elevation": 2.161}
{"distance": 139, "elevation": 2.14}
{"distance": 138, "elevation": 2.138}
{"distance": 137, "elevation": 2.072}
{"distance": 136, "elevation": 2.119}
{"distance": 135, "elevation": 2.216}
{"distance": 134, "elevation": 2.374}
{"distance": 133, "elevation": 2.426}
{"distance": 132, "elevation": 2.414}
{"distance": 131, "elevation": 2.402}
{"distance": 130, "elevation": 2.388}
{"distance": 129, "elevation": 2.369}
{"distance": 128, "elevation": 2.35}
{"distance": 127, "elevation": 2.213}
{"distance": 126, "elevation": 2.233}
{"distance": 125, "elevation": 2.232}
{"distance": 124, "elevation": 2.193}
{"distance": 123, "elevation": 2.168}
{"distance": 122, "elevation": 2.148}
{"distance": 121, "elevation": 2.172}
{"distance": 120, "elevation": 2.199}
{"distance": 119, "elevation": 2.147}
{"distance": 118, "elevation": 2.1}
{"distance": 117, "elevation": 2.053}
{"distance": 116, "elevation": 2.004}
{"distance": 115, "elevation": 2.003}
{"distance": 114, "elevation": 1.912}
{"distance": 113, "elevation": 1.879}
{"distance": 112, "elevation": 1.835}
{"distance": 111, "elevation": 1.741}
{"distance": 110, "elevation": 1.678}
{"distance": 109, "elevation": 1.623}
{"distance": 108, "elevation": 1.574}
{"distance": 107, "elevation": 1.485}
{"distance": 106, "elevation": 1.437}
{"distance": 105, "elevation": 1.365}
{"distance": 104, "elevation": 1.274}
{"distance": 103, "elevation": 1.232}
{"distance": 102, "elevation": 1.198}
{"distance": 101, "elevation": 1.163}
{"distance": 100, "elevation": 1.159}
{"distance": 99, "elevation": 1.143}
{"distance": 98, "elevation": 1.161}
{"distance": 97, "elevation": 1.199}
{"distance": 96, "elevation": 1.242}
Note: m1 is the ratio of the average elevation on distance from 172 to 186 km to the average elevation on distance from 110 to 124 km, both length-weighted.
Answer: 1.09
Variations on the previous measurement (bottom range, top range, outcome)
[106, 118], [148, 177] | 1.23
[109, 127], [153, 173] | 1.08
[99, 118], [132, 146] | 1.41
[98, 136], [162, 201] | 1.16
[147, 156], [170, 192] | 0.98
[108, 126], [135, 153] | 1.11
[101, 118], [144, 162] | 1.37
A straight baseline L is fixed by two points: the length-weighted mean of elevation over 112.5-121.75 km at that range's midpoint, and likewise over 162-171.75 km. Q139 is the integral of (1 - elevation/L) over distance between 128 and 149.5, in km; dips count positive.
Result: -1.7 km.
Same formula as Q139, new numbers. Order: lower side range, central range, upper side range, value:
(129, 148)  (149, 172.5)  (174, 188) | 0.3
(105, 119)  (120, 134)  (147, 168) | -2.5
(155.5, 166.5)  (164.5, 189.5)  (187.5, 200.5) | 0.5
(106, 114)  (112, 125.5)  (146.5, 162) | -2.1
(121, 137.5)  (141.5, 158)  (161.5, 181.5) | -0.3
